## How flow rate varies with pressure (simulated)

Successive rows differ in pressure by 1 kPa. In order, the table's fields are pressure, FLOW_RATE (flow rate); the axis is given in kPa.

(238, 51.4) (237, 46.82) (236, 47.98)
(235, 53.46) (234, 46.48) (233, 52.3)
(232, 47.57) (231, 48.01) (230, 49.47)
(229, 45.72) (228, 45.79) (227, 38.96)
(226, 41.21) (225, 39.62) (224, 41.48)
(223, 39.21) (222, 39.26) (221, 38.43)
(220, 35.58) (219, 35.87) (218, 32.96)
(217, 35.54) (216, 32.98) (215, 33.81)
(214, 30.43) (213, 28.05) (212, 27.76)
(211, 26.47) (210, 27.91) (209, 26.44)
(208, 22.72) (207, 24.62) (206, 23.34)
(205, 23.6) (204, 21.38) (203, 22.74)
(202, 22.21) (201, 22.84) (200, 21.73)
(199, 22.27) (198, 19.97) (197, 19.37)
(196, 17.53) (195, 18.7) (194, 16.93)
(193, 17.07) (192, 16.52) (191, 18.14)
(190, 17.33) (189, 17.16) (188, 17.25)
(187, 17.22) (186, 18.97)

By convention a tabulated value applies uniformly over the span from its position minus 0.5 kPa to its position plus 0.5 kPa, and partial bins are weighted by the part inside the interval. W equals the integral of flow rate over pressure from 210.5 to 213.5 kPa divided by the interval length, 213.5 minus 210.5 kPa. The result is 27.4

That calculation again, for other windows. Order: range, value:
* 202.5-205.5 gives 22.6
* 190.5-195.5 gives 17.5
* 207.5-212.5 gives 26.3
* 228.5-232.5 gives 47.7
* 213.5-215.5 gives 32.1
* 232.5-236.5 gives 50.1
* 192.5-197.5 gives 17.9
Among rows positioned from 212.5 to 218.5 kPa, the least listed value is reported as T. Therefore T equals 28.05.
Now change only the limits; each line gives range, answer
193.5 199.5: 16.93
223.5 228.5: 38.96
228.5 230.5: 45.72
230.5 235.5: 46.48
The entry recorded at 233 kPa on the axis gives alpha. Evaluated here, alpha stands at 52.3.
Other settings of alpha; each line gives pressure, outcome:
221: 38.43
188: 17.25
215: 33.81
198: 19.97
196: 17.53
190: 17.33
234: 46.48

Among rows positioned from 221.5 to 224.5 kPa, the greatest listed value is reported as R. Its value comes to 41.48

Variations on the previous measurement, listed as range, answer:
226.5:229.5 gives 45.79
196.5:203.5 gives 22.84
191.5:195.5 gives 18.7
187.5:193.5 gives 18.14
